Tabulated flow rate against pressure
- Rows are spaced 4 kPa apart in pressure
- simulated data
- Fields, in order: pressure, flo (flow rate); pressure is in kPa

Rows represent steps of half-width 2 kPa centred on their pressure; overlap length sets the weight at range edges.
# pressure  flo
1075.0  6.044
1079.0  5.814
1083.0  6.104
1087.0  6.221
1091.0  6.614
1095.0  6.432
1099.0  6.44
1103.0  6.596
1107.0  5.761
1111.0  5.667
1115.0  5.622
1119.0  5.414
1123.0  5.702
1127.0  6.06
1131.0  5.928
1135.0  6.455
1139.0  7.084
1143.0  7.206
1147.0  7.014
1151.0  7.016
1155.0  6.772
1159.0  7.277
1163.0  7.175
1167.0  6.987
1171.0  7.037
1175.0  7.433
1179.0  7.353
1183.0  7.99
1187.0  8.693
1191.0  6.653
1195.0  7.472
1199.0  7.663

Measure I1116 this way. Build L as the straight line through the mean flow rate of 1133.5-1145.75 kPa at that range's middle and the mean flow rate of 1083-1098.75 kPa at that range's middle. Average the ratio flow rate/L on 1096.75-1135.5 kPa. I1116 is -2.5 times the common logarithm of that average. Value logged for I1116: 0.124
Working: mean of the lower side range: 6.38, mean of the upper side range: 6.94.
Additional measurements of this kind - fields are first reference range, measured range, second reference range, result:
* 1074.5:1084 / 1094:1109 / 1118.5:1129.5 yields -0.08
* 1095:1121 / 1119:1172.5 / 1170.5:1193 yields 0.01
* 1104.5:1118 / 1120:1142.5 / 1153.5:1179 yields -0.01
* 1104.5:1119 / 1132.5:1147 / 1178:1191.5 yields -0.06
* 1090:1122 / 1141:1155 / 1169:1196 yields -0.03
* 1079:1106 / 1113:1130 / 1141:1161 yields 0.17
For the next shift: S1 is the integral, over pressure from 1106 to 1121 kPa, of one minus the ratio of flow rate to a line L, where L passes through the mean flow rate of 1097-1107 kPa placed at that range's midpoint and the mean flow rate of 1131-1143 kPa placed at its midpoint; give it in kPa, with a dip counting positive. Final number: 2.0 kPa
